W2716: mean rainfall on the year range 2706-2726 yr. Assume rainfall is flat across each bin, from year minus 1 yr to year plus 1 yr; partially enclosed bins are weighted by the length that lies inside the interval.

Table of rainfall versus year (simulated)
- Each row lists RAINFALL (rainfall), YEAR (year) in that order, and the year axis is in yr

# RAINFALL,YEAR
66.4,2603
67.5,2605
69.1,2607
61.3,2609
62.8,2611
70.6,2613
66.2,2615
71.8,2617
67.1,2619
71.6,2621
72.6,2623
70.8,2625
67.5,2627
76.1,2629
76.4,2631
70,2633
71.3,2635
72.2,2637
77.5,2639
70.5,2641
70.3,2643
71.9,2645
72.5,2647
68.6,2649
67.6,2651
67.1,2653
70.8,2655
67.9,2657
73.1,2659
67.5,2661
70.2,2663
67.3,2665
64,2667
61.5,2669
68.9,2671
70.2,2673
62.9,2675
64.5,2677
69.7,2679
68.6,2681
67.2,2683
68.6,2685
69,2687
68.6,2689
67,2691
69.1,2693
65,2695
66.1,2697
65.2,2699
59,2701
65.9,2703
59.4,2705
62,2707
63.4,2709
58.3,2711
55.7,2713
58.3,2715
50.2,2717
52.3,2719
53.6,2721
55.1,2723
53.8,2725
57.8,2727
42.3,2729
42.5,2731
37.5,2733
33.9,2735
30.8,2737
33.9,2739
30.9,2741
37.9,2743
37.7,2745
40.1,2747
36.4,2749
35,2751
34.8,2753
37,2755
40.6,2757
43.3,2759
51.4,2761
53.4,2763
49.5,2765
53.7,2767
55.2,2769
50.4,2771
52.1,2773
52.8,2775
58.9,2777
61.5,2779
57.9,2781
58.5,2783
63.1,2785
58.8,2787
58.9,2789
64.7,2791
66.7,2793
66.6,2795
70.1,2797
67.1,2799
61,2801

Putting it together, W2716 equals 56.3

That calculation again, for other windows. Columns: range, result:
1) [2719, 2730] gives 52.5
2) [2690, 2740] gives 54.3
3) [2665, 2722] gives 63.4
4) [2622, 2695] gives 69.4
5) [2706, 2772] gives 46.3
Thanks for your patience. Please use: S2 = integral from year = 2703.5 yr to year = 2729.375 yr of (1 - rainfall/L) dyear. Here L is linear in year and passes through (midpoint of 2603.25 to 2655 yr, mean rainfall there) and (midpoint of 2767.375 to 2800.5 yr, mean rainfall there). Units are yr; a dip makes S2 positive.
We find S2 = 3.4 yr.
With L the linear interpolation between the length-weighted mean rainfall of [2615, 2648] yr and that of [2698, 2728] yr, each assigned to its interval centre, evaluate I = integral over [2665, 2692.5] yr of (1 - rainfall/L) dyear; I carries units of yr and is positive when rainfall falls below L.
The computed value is -1.4 yr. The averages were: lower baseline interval 71.7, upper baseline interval 58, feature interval 67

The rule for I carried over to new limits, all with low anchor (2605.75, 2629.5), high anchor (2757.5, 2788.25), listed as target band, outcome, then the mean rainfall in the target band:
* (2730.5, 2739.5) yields 3.5 yr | 35.4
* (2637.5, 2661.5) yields -1.7 yr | 70.5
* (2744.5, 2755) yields 3.7 yr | 36.8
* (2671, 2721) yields -1.5 yr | 63.5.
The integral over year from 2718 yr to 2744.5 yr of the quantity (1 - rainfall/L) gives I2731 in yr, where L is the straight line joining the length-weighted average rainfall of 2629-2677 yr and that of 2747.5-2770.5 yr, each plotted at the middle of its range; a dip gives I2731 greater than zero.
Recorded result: 4.3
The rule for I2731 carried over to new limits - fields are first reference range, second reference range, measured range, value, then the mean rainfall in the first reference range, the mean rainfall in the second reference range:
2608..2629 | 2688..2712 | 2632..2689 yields -2.3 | 68.6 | 64.1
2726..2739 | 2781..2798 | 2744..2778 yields 3.9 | 40.3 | 63.1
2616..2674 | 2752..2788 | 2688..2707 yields -0.7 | 70.2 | 51.8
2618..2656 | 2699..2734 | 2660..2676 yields -0.4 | 71.2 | 54.8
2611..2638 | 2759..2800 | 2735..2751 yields 6.8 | 70.8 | 58.2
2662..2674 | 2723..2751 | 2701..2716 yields -2.7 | 67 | 40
